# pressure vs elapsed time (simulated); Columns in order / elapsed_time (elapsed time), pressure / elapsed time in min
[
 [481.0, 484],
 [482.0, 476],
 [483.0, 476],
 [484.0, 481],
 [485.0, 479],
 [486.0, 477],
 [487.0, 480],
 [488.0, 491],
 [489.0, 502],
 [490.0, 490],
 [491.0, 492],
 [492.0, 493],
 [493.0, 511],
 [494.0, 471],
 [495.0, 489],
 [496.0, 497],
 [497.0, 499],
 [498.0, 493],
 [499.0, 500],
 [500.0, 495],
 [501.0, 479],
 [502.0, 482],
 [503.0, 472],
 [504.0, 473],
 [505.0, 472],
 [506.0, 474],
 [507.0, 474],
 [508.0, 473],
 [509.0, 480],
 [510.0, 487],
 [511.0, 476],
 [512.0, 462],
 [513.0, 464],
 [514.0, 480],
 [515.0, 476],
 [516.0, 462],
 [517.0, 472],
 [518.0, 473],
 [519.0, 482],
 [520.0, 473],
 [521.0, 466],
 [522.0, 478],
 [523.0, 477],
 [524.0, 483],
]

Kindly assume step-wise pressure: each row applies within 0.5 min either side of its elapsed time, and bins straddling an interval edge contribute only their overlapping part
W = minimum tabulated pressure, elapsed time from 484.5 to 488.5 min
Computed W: 477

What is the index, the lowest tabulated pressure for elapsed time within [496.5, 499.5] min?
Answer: 493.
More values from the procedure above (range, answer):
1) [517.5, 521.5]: 466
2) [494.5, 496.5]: 489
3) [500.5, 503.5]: 472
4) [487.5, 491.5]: 490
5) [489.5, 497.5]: 471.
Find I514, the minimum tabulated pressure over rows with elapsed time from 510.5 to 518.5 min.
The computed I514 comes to 462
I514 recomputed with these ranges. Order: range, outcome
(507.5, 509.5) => 473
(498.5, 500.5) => 495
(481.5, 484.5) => 476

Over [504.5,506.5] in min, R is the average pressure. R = 473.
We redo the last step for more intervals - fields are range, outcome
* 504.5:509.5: 475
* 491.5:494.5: 492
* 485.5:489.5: 488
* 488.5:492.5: 494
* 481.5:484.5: 478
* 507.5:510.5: 480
